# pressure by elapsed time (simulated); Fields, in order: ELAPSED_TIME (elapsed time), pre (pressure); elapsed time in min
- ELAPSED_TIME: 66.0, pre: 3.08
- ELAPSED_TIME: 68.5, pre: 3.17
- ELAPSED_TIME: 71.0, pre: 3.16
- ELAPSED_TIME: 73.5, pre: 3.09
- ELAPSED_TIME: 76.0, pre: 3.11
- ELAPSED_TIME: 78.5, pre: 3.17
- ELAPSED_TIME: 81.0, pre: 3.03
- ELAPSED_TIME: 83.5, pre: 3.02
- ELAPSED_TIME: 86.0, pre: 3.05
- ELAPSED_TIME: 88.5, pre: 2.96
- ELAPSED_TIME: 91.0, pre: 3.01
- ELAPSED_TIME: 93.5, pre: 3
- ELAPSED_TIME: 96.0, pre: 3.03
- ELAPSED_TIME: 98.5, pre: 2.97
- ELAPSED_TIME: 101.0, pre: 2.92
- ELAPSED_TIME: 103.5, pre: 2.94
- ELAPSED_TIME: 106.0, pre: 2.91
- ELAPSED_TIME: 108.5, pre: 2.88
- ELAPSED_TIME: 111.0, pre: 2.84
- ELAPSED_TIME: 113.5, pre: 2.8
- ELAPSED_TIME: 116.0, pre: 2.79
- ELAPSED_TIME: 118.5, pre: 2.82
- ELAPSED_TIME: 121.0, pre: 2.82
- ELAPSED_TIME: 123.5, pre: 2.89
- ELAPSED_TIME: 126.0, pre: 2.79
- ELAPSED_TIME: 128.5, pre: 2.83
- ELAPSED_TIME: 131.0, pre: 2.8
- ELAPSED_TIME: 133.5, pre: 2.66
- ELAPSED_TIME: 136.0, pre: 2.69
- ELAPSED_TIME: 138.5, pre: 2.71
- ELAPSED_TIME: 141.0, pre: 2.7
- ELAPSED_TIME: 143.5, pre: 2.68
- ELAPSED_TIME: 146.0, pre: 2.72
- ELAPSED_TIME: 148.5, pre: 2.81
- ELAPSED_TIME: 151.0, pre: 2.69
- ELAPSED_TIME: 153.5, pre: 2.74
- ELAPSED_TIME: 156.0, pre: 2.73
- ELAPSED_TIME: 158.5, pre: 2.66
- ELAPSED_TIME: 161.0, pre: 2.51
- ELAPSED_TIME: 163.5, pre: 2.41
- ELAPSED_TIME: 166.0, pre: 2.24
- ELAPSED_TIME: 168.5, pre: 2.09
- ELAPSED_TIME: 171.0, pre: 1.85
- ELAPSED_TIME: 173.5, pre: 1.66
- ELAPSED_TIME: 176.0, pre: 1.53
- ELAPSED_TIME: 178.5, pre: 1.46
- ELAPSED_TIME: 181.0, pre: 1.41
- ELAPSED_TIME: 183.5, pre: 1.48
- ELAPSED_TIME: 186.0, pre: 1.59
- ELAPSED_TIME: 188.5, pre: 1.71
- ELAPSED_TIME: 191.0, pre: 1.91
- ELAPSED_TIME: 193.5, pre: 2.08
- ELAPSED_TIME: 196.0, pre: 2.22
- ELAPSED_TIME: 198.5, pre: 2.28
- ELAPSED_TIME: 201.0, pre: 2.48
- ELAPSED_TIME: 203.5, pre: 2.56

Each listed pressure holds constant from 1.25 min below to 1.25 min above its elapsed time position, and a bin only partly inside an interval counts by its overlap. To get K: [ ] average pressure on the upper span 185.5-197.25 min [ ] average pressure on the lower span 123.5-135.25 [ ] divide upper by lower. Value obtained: 0.7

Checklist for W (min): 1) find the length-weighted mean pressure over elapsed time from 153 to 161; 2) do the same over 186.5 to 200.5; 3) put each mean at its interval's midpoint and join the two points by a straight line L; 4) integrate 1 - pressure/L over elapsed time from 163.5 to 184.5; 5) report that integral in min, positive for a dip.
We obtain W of 5.6 min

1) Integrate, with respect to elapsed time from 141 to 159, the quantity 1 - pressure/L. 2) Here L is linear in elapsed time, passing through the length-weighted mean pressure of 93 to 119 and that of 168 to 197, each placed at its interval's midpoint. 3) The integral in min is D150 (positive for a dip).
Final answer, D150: -3.98 min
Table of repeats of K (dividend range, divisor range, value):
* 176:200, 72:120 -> 0.60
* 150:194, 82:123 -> 0.70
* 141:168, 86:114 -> 0.89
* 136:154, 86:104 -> 0.91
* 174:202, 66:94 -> 0.59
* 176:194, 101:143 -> 0.58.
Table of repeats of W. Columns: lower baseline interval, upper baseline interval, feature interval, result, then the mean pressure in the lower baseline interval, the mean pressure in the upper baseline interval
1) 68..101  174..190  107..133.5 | -3.5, 3.05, 1.54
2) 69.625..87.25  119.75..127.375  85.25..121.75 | 0.4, 3.09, 2.83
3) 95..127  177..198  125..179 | -4.3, 2.88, 1.75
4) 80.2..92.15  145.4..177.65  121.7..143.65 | -1.3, 3.01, 2.34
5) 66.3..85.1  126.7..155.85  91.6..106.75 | 0.0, 3.1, 2.73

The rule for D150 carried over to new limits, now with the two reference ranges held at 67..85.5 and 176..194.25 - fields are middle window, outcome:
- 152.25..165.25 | -3.9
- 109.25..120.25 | -1.0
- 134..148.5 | -3.1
